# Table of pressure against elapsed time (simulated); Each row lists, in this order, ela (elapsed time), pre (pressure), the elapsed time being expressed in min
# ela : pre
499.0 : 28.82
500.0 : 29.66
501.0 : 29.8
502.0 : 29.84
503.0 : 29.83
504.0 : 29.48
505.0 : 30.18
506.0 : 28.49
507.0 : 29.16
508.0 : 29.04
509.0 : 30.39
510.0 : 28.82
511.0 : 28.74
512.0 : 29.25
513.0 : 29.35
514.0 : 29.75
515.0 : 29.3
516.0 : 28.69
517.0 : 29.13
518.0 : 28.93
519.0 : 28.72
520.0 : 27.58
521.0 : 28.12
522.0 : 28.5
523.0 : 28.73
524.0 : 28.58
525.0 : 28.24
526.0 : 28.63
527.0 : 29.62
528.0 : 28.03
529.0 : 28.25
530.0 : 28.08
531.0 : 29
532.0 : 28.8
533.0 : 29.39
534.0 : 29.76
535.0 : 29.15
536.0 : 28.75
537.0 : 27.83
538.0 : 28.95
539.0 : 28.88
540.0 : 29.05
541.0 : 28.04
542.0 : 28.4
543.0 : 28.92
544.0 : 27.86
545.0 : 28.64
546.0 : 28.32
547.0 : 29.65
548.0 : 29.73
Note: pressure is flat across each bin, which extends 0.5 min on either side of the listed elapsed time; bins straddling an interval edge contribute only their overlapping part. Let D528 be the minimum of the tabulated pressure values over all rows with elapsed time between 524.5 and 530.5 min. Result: 28.03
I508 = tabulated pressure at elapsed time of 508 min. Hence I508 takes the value 29.04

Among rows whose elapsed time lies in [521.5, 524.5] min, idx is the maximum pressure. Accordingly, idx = 28.73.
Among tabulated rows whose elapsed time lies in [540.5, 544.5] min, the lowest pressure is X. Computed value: 27.86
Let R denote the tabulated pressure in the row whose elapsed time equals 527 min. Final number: 29.62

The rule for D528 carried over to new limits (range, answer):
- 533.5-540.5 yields 27.83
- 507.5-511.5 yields 28.74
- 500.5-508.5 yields 28.49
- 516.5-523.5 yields 27.58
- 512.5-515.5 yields 29.3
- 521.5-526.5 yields 28.24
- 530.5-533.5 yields 28.8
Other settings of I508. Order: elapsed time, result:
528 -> 28.03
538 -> 28.95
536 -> 28.75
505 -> 30.18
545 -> 28.64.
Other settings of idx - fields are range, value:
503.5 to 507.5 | 30.18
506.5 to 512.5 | 30.39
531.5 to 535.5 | 29.76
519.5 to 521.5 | 28.12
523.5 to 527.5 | 29.62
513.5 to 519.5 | 29.75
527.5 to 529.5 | 28.25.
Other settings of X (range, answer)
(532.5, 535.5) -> 29.15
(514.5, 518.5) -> 28.69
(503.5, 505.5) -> 29.48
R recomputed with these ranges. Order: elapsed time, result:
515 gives 29.3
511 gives 28.74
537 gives 27.83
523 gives 28.73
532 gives 28.8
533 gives 29.39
